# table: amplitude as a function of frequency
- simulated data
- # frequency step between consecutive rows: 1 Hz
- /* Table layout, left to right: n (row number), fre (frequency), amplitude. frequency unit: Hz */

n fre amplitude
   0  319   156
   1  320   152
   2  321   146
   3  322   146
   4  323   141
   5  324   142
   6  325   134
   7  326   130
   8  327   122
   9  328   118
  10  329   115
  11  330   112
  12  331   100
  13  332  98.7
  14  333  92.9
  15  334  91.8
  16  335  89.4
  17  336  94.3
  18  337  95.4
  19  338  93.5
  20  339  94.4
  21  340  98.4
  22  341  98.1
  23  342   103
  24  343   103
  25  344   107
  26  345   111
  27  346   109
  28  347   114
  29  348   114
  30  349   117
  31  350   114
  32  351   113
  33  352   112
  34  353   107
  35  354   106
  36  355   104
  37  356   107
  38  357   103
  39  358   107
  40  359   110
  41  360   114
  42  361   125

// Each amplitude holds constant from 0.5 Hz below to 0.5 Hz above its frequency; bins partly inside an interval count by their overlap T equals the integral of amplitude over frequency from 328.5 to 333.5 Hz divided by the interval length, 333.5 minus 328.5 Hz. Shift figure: 104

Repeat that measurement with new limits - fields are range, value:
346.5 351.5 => 114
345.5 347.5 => 112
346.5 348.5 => 114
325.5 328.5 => 123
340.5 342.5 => 101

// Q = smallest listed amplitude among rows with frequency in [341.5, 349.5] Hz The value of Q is 103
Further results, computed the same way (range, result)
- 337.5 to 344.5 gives 93.5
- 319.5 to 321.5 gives 146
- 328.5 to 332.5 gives 98.7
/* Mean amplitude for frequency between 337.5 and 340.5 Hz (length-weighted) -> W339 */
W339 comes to 95.4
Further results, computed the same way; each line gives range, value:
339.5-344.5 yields 102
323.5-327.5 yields 132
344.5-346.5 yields 110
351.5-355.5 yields 107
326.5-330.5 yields 117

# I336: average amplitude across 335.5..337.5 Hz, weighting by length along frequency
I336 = 94.8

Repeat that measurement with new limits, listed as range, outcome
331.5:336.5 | 93.4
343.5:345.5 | 109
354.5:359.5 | 106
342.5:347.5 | 109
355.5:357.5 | 105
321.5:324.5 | 143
